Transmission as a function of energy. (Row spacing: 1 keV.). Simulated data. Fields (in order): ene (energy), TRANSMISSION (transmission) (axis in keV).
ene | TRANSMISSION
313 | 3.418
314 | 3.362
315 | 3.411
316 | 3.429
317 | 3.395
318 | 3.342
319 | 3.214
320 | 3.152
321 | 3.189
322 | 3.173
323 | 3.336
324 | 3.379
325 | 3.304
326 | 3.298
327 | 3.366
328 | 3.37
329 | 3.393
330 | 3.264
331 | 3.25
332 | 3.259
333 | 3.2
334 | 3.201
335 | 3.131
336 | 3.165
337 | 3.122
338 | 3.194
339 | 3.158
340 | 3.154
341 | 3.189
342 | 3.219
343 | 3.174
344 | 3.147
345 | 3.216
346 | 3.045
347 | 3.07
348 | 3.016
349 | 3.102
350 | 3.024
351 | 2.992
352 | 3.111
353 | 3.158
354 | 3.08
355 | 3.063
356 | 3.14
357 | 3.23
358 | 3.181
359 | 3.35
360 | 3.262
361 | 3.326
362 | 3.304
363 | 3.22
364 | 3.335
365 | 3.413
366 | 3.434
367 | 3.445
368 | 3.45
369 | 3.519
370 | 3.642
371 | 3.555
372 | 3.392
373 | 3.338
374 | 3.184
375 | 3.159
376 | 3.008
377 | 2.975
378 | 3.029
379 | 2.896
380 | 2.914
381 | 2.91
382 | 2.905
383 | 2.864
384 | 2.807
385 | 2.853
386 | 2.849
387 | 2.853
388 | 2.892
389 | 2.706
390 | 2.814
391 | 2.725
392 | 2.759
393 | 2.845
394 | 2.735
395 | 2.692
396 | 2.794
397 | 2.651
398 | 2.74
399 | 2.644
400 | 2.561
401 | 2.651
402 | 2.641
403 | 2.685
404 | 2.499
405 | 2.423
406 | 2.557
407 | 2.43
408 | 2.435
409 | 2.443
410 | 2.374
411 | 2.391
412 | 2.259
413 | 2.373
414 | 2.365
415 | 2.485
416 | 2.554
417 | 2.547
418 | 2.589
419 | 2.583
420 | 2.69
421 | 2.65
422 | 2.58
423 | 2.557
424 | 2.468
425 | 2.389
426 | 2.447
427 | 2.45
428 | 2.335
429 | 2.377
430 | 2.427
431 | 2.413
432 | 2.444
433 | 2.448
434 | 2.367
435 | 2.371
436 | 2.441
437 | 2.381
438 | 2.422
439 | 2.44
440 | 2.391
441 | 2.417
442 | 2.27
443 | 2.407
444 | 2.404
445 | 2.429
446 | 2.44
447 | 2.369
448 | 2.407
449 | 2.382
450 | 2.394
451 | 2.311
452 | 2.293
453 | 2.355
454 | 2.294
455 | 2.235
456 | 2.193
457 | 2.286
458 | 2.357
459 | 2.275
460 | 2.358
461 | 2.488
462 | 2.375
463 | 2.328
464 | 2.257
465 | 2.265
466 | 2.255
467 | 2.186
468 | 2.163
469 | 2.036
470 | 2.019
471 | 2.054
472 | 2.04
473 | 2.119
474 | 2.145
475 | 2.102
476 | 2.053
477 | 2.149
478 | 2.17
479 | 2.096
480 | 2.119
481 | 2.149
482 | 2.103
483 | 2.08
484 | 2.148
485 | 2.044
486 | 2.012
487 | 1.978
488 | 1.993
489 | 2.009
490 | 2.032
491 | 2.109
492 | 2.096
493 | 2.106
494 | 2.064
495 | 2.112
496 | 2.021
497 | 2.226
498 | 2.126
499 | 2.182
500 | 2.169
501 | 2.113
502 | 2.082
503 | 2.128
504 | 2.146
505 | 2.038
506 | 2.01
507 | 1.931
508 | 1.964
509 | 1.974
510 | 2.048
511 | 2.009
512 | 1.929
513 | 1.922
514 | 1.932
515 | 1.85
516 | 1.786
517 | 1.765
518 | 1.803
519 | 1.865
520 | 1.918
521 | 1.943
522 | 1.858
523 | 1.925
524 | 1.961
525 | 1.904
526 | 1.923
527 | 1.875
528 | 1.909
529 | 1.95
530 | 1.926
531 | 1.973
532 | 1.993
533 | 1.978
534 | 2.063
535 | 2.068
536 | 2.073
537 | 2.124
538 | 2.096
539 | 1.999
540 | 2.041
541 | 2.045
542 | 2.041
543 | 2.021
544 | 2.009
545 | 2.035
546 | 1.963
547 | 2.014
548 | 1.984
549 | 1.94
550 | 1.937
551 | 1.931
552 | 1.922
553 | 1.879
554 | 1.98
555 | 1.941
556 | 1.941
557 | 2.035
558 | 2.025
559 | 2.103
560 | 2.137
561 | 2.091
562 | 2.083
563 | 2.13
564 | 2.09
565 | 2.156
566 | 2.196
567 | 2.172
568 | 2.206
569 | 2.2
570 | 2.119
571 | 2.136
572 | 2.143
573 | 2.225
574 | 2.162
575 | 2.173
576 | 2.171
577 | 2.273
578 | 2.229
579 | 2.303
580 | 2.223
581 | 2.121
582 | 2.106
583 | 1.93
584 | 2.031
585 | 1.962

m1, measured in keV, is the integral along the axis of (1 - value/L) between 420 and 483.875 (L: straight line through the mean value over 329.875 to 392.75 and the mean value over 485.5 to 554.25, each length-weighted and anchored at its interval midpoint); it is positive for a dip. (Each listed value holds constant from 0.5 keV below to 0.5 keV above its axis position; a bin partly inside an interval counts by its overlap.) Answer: 4.4 keV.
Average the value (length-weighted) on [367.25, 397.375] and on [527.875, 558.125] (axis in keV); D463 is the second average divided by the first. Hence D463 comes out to 0.7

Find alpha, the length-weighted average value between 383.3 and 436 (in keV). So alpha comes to 2.57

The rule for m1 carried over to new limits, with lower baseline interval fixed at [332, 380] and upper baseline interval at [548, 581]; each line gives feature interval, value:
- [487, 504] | 2.5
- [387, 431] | 5.4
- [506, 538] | 5.2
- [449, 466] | 2.2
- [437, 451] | 1.8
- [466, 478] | 2.2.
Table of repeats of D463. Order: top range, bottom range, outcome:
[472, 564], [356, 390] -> 0.64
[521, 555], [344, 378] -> 0.61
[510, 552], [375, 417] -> 0.73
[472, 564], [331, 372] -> 0.63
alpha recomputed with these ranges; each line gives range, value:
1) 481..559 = 2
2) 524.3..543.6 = 2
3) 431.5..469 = 2.34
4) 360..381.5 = 3.26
